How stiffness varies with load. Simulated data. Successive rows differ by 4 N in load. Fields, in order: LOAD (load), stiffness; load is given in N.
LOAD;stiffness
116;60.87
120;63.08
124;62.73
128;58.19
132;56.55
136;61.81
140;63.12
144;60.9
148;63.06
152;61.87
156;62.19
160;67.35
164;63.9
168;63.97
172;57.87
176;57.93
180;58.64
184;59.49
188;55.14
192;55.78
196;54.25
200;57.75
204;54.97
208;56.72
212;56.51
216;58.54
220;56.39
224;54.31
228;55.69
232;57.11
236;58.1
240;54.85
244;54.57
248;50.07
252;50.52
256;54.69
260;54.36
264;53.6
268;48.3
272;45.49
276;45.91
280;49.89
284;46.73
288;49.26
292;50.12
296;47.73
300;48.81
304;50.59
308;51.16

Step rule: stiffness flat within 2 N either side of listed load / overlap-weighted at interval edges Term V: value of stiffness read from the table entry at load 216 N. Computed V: 58.54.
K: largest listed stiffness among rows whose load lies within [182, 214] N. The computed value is 59.49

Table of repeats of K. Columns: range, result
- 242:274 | 54.69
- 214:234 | 58.54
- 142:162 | 67.35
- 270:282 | 49.89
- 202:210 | 56.72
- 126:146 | 63.12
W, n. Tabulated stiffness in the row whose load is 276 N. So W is 45.91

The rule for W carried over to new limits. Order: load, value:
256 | 54.69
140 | 63.12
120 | 63.08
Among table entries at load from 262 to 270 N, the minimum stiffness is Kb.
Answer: 48.3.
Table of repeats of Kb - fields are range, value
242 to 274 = 45.49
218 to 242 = 54.31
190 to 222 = 54.25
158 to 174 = 57.87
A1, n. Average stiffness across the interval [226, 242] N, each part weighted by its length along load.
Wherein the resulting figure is 56.4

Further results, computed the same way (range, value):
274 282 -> 47.9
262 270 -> 51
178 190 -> 57.8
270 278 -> 45.7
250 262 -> 53.2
